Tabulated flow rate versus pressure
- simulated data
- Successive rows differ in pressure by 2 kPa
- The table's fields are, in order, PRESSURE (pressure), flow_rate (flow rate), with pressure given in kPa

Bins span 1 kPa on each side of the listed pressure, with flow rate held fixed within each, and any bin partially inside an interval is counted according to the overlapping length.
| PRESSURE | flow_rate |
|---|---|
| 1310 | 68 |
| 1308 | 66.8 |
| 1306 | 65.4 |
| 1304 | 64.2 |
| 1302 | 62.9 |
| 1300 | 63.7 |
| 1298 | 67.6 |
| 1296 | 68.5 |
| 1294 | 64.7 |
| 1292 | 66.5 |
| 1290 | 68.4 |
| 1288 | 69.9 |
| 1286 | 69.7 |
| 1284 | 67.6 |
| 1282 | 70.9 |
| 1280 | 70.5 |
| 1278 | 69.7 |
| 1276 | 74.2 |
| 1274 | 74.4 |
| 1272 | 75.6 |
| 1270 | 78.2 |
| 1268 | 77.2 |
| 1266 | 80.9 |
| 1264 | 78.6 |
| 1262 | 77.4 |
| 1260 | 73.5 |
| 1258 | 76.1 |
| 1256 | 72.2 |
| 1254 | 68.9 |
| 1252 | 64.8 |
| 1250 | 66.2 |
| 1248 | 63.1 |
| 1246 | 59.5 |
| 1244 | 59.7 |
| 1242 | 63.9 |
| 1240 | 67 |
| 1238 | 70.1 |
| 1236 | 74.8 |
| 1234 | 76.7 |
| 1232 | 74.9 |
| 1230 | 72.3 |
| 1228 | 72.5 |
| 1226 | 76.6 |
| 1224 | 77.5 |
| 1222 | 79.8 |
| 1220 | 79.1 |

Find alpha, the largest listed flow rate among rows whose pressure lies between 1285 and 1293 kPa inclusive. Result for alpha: 69.9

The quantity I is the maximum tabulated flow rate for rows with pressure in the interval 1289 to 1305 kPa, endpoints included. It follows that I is 68.5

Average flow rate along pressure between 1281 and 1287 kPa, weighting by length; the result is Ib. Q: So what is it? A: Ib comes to 69.4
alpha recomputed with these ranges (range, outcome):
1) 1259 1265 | 78.6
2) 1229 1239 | 76.7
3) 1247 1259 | 76.1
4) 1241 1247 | 63.9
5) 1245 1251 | 66.2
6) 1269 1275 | 78.2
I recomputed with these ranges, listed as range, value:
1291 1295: 66.5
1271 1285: 75.6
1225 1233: 76.6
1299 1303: 63.7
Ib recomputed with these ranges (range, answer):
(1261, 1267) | 79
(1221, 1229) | 76.6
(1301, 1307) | 64.2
